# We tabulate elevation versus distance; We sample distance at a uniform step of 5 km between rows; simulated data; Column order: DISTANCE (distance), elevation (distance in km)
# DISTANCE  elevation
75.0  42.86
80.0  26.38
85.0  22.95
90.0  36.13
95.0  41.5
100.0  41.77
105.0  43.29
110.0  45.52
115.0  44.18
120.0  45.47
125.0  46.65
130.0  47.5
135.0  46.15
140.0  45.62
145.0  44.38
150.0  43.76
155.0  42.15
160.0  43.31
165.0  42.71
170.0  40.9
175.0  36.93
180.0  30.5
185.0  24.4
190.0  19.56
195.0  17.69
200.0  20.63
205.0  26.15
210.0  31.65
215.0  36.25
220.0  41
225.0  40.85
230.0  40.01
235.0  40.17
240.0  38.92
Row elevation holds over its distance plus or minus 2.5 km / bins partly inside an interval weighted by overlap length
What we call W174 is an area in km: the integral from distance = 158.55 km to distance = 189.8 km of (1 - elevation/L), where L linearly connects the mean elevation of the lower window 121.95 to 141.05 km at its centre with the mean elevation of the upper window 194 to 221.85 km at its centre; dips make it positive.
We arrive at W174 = 1.86 km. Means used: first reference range 46.5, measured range 35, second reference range 29.2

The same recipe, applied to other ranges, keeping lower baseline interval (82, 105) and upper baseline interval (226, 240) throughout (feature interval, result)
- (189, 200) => 5.6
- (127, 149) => -4.9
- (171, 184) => 1.7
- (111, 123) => -2.6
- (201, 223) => 3.6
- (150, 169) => -2.4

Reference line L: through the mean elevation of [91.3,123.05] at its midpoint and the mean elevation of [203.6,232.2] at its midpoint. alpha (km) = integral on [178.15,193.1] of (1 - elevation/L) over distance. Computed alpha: 5.50 km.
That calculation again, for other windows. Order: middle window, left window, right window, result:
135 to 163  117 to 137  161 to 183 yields -1.21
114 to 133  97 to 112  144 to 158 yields -1.20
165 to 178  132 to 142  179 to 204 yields -3.45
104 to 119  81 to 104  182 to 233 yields -4.33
